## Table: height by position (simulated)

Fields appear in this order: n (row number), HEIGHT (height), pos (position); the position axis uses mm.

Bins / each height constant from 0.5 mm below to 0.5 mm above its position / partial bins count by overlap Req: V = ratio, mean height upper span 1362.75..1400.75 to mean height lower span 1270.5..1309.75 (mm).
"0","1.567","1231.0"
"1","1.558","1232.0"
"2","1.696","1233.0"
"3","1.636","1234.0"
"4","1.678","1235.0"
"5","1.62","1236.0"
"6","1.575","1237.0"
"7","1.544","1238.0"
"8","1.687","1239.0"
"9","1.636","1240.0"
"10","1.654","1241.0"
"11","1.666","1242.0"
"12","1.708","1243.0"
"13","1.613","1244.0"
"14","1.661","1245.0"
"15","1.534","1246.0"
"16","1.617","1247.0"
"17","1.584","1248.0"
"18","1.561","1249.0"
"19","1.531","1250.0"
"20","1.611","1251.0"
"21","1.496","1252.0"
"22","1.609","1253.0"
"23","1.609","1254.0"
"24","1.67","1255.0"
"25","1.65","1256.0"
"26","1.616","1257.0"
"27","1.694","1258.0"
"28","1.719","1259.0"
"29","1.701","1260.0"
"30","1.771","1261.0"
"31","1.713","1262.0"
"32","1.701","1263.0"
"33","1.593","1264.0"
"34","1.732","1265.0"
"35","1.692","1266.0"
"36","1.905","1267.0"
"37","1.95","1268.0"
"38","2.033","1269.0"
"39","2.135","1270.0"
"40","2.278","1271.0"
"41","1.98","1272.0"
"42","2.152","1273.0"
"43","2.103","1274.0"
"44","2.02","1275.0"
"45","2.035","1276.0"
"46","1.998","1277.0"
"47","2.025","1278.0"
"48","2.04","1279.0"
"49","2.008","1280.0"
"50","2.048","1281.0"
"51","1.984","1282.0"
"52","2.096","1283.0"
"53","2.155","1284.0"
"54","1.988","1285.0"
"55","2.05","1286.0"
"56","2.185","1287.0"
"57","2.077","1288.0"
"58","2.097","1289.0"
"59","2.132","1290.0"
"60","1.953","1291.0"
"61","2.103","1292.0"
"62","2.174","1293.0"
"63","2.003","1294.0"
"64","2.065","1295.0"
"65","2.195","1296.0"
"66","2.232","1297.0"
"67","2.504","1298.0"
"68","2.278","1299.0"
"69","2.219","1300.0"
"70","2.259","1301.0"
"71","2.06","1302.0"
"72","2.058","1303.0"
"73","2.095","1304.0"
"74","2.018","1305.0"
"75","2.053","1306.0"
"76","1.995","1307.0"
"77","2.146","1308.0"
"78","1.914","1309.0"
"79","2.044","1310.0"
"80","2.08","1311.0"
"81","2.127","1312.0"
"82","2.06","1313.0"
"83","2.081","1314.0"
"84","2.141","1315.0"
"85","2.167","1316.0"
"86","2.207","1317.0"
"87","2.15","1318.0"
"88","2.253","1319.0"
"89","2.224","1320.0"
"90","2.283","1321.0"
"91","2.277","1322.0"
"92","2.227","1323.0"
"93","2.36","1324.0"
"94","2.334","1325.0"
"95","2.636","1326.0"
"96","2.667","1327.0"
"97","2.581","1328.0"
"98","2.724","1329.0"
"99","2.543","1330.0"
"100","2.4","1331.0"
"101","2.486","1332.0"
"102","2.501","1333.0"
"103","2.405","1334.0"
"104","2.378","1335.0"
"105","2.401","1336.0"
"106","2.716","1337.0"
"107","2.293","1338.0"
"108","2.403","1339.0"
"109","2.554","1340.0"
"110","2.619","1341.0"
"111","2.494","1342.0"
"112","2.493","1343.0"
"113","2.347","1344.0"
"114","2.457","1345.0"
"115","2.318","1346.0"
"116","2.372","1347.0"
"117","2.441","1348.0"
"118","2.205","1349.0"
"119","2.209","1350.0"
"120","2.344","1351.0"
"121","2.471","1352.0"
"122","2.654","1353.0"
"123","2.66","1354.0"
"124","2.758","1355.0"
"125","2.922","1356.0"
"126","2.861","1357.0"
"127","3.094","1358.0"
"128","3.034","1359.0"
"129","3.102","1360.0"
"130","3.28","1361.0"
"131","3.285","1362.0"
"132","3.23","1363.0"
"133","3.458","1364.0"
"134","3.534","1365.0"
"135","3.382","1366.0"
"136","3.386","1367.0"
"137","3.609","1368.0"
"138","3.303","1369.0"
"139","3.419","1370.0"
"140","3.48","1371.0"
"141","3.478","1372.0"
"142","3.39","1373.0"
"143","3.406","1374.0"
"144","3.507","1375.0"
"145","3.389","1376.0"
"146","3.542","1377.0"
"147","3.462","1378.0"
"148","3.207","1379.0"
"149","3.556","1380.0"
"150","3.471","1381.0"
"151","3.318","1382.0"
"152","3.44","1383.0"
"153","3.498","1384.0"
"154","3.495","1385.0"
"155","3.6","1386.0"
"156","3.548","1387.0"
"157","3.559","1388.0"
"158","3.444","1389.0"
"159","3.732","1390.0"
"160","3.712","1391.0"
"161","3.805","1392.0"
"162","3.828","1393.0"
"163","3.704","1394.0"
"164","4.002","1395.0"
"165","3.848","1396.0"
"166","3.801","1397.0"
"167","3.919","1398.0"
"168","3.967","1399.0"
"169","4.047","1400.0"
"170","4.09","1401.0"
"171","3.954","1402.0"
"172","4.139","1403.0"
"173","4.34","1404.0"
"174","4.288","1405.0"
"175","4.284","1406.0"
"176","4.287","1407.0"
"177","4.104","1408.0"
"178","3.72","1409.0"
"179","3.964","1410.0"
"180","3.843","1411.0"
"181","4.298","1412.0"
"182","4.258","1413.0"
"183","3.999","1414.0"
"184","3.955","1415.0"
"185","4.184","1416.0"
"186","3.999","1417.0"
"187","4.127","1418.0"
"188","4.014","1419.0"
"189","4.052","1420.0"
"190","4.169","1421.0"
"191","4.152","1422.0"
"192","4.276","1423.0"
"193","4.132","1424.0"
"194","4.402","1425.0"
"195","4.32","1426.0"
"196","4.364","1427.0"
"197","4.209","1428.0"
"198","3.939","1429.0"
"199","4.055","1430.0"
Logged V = 1.7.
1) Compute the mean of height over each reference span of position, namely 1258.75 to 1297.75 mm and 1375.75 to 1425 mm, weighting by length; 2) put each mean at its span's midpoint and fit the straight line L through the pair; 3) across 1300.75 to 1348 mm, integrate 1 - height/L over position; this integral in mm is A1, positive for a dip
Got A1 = 7.0 mm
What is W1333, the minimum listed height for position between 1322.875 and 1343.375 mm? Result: 2.227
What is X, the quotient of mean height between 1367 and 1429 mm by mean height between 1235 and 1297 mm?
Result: 2.1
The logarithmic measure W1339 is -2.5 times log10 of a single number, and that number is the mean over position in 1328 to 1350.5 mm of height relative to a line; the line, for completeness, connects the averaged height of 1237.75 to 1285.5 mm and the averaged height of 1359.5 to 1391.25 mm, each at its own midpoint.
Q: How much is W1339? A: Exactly 0.19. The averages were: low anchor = 1.8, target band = 2.45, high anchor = 3.44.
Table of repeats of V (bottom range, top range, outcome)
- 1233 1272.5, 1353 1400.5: 2.03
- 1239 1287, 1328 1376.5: 1.56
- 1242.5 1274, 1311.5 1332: 1.34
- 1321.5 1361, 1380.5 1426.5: 1.55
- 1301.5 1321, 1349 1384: 1.51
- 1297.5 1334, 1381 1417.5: 1.72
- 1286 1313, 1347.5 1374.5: 1.44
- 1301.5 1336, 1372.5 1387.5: 1.53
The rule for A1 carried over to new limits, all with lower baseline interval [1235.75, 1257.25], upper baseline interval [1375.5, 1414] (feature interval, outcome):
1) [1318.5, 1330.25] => 1.45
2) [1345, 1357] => 2.50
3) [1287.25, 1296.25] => 0.76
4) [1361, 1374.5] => -0.01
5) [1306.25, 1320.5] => 2.68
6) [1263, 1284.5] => 0.25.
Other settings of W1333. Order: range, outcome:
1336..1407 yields 2.205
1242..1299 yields 1.496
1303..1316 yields 1.914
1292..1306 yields 2.003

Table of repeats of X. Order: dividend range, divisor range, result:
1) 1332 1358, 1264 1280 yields 1.26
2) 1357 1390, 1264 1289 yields 1.68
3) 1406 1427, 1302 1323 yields 1.94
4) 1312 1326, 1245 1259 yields 1.39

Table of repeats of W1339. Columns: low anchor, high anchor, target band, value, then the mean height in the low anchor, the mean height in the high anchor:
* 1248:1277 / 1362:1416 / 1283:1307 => 0.08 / 1.79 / 3.72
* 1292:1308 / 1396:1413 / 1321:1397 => 0.08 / 2.15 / 4.06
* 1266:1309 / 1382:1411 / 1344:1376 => 0.10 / 2.09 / 3.85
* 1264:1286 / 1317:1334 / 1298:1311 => 0.07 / 2.01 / 2.41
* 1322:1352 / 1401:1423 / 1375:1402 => -0.02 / 2.44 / 4.11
